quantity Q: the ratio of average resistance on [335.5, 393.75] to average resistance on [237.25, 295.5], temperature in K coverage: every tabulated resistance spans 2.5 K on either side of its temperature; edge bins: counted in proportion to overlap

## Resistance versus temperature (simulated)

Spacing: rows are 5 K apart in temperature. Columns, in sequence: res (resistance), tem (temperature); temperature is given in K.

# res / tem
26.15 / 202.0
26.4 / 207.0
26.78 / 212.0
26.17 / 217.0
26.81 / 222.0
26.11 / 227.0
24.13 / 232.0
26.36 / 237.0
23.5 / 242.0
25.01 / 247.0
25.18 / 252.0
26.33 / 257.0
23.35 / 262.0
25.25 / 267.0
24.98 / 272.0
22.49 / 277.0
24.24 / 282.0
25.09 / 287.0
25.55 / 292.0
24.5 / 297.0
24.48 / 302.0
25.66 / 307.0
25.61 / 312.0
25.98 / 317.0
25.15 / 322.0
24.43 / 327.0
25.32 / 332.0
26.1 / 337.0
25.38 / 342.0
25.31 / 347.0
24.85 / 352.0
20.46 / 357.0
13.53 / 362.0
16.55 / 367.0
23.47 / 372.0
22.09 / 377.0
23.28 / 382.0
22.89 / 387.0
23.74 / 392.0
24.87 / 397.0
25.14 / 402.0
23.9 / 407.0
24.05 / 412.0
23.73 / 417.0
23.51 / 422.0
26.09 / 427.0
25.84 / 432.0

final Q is 0.90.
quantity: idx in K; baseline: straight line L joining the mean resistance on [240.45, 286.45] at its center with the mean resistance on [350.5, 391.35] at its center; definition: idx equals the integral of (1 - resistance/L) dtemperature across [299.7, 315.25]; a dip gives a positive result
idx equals -1.5 K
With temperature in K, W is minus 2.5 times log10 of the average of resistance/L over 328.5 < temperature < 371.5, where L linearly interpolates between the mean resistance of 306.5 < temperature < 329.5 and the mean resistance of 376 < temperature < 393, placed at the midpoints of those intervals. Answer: 0.09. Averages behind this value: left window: 25.3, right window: 23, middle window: 22.3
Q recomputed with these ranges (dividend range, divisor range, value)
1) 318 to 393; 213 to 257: 0.90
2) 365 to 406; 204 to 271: 0.90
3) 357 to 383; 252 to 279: 0.80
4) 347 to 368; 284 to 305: 0.79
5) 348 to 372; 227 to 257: 0.79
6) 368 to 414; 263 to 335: 0.94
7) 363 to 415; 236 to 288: 0.92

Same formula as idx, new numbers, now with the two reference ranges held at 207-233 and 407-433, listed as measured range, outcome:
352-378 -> 5.6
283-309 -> 0.5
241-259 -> 0.6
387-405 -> 0.3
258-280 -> 1.3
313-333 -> 0.0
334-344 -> -0.2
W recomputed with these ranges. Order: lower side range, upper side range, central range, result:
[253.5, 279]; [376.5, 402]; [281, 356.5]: -0.040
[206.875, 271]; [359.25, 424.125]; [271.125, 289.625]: 0.021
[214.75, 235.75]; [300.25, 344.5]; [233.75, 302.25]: 0.038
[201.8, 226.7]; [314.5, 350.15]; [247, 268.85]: 0.044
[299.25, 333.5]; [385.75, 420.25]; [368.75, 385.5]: 0.081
